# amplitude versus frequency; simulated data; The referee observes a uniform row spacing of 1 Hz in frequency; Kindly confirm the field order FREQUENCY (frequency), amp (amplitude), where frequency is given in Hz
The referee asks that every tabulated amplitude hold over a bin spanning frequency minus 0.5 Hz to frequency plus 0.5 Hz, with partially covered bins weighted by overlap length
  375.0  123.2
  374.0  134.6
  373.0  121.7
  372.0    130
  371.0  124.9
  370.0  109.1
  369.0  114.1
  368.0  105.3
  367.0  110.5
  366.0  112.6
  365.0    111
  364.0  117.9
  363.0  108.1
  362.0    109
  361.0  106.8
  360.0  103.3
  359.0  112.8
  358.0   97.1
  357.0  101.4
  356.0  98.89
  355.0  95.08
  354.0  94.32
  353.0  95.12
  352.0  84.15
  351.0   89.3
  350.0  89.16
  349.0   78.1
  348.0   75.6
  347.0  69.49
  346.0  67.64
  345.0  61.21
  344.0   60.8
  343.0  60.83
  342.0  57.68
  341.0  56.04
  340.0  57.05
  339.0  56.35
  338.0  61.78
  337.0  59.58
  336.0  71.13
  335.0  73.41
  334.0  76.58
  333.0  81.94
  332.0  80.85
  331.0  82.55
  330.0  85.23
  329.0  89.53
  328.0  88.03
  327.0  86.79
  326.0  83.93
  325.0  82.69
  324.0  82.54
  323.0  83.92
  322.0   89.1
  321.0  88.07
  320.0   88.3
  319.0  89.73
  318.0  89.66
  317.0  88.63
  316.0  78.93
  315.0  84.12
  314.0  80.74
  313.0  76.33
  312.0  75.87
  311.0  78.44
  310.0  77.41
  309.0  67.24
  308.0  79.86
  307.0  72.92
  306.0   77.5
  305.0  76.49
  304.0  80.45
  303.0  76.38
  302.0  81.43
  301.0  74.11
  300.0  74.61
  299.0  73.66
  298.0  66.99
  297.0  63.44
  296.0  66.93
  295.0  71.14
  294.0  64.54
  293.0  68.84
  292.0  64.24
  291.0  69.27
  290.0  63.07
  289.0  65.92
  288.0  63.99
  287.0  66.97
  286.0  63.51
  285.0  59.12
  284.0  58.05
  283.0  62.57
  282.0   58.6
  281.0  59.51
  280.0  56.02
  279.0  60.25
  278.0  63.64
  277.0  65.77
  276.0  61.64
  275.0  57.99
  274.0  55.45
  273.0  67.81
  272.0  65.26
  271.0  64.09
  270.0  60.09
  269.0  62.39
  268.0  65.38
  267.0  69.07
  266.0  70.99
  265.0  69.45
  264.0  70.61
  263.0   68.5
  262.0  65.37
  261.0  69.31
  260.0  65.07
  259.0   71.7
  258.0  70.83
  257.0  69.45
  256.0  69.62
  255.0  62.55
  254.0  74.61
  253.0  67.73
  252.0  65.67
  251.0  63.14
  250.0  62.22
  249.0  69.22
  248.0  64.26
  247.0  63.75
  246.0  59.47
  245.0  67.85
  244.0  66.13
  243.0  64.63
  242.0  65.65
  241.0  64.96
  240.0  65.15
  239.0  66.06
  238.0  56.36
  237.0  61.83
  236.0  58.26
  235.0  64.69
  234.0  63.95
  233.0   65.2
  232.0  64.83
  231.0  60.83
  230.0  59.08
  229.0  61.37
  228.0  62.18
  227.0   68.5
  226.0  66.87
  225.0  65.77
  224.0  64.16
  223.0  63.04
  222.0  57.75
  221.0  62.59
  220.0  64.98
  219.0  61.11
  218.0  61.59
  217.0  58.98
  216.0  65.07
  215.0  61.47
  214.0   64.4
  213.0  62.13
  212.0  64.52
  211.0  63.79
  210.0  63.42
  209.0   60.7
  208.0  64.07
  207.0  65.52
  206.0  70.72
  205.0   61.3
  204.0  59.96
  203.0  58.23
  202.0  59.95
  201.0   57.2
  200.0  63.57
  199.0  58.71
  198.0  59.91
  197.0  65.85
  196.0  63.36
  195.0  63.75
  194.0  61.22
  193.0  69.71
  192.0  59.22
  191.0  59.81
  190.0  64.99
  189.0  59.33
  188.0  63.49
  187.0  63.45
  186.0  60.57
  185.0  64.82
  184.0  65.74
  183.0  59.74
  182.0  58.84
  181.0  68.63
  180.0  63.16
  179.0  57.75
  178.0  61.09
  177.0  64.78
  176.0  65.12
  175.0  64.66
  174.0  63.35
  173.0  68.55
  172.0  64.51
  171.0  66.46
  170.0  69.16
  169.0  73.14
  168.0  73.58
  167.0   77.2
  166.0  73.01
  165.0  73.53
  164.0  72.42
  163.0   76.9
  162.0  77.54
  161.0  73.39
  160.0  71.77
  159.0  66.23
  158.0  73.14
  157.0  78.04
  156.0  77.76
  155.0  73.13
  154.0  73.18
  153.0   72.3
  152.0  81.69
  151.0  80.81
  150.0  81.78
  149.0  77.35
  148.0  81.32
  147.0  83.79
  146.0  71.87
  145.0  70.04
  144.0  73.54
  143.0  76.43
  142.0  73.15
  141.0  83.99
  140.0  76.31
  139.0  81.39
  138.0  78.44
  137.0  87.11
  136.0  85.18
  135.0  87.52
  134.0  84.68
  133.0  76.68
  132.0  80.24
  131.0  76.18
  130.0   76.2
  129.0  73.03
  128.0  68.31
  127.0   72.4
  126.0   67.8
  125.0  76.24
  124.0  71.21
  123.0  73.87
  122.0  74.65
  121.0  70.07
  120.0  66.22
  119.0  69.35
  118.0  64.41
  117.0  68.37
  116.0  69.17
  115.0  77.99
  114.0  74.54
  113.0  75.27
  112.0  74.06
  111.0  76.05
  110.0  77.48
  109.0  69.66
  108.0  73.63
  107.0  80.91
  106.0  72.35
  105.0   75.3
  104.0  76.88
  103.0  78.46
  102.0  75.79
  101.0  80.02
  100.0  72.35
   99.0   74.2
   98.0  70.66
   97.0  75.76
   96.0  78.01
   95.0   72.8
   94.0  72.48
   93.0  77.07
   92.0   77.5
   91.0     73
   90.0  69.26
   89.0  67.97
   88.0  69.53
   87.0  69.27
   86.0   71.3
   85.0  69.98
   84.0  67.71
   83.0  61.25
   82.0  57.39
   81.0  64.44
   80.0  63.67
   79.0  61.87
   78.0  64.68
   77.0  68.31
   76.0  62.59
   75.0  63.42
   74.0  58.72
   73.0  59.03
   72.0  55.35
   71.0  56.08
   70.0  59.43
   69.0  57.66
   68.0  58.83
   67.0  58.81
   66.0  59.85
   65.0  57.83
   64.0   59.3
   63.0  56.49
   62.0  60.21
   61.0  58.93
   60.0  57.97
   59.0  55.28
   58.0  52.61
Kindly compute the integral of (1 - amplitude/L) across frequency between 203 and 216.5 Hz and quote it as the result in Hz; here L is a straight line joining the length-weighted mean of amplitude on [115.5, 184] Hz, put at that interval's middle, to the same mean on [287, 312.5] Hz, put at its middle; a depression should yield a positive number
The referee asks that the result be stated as 1.7 Hz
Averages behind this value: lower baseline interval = 72.9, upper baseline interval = 71.7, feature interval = 63.4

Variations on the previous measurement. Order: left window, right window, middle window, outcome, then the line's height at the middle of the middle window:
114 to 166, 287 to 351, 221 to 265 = 5.8 Hz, 75.1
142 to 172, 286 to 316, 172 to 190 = 2.7 Hz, 74.3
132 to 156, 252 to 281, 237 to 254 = 0.8 Hz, 67.9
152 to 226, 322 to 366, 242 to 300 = 7.6 Hz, 75.2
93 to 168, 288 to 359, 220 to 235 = 2.5 Hz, 76.3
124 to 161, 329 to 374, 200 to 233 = 7.5 Hz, 81.3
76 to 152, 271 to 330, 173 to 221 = 7.0 Hz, 73.4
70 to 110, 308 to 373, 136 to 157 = -1.3 Hz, 73.4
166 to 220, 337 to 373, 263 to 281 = 3.1 Hz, 77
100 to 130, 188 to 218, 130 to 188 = -4.2 Hz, 67.9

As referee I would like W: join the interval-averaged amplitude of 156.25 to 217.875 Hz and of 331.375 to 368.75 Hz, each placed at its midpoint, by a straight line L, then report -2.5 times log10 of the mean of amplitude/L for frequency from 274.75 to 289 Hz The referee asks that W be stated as 0.24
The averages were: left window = 65.3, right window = 85.3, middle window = 61.5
